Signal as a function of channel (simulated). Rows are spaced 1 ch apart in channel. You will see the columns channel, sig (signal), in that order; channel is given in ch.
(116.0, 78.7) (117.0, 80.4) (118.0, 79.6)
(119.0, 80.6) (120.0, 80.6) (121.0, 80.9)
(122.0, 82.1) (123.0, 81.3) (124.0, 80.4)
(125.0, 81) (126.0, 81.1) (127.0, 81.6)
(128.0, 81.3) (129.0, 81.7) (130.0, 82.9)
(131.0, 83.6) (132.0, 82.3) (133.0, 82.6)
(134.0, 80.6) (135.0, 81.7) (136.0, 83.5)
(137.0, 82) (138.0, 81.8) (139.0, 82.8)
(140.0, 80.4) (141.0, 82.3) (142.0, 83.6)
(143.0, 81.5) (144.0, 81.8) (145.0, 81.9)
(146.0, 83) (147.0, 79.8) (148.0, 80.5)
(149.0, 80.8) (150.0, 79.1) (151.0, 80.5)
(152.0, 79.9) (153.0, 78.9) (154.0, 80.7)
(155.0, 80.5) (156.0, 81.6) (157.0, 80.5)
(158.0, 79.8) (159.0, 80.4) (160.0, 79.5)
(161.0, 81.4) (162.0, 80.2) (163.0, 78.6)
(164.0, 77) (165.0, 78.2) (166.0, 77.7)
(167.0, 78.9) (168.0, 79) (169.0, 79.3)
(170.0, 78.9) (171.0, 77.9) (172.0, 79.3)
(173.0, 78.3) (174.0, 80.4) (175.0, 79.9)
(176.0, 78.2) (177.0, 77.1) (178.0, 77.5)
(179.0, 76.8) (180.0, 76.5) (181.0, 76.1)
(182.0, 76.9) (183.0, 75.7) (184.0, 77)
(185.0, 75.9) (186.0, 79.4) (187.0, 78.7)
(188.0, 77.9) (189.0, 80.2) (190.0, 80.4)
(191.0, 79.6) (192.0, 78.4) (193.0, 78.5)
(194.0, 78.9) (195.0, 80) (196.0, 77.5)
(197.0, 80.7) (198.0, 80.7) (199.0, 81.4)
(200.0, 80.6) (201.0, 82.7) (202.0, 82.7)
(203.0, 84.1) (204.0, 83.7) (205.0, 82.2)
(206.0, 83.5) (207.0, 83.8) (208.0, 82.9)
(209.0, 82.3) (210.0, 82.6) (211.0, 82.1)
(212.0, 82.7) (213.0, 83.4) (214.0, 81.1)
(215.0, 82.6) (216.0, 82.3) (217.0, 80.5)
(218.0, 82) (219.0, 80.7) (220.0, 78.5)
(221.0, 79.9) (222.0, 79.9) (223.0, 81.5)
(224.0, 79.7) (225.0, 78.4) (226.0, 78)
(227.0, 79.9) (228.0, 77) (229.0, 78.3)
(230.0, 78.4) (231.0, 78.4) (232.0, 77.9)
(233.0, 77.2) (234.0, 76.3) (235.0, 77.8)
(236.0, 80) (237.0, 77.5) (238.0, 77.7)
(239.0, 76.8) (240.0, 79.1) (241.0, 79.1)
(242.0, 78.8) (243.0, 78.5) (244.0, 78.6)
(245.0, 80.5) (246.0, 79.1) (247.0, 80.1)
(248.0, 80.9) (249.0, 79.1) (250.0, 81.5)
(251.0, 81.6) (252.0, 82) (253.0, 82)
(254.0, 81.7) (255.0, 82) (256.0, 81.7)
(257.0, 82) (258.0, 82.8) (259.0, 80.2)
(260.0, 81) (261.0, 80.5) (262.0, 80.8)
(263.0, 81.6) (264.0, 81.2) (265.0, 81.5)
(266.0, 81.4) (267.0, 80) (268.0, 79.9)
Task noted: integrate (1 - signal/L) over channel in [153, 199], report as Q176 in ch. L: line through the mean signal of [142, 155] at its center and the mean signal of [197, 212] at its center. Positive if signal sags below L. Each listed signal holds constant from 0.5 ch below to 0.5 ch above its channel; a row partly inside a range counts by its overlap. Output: 1.6 ch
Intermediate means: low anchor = 80.8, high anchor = 82.5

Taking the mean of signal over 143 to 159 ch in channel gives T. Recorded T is 80.6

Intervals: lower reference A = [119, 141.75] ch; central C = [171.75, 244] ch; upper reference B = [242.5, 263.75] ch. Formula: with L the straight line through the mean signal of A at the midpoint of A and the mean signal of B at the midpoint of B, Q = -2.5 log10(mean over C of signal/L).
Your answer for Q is 0.02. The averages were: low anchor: 81.7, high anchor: 80.9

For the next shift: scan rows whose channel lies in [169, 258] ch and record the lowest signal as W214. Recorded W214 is 75.7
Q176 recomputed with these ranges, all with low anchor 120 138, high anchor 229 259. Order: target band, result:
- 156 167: 0.2 ch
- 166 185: 0.7 ch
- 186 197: 0.2 ch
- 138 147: -0.1 ch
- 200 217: -0.5 ch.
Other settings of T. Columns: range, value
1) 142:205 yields 79.6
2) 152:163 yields 80.2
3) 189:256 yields 80.3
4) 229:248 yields 78.5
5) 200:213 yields 82.9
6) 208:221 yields 81.7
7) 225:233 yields 78.2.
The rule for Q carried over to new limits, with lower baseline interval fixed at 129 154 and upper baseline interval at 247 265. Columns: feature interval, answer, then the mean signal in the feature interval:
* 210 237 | 0.021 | 79.8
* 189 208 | 0.004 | 81.1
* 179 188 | 0.060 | 77.1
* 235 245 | 0.038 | 78.5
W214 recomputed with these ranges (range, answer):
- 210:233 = 77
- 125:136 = 80.6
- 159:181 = 76.1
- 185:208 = 75.9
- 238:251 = 76.8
